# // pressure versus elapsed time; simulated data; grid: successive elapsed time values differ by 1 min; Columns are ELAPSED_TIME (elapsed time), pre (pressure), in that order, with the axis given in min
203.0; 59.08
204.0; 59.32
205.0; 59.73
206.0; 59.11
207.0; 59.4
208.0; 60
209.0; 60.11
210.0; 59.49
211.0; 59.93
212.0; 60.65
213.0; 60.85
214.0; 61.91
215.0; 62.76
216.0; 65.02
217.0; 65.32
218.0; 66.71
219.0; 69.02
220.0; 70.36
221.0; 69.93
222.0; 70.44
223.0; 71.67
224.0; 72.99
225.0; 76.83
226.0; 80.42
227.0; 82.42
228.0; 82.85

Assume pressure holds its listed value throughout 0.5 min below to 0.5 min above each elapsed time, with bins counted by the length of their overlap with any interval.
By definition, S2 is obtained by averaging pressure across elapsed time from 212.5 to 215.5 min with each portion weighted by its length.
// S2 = 61.8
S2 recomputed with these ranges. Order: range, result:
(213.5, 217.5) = 63.8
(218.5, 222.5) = 69.9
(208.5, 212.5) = 60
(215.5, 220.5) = 67.3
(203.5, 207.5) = 59.4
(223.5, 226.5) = 76.7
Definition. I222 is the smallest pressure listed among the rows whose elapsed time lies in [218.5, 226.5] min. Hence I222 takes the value 69.02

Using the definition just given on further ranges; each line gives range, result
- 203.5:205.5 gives 59.32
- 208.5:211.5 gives 59.49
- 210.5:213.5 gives 59.93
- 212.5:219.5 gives 60.85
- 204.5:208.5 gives 59.11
